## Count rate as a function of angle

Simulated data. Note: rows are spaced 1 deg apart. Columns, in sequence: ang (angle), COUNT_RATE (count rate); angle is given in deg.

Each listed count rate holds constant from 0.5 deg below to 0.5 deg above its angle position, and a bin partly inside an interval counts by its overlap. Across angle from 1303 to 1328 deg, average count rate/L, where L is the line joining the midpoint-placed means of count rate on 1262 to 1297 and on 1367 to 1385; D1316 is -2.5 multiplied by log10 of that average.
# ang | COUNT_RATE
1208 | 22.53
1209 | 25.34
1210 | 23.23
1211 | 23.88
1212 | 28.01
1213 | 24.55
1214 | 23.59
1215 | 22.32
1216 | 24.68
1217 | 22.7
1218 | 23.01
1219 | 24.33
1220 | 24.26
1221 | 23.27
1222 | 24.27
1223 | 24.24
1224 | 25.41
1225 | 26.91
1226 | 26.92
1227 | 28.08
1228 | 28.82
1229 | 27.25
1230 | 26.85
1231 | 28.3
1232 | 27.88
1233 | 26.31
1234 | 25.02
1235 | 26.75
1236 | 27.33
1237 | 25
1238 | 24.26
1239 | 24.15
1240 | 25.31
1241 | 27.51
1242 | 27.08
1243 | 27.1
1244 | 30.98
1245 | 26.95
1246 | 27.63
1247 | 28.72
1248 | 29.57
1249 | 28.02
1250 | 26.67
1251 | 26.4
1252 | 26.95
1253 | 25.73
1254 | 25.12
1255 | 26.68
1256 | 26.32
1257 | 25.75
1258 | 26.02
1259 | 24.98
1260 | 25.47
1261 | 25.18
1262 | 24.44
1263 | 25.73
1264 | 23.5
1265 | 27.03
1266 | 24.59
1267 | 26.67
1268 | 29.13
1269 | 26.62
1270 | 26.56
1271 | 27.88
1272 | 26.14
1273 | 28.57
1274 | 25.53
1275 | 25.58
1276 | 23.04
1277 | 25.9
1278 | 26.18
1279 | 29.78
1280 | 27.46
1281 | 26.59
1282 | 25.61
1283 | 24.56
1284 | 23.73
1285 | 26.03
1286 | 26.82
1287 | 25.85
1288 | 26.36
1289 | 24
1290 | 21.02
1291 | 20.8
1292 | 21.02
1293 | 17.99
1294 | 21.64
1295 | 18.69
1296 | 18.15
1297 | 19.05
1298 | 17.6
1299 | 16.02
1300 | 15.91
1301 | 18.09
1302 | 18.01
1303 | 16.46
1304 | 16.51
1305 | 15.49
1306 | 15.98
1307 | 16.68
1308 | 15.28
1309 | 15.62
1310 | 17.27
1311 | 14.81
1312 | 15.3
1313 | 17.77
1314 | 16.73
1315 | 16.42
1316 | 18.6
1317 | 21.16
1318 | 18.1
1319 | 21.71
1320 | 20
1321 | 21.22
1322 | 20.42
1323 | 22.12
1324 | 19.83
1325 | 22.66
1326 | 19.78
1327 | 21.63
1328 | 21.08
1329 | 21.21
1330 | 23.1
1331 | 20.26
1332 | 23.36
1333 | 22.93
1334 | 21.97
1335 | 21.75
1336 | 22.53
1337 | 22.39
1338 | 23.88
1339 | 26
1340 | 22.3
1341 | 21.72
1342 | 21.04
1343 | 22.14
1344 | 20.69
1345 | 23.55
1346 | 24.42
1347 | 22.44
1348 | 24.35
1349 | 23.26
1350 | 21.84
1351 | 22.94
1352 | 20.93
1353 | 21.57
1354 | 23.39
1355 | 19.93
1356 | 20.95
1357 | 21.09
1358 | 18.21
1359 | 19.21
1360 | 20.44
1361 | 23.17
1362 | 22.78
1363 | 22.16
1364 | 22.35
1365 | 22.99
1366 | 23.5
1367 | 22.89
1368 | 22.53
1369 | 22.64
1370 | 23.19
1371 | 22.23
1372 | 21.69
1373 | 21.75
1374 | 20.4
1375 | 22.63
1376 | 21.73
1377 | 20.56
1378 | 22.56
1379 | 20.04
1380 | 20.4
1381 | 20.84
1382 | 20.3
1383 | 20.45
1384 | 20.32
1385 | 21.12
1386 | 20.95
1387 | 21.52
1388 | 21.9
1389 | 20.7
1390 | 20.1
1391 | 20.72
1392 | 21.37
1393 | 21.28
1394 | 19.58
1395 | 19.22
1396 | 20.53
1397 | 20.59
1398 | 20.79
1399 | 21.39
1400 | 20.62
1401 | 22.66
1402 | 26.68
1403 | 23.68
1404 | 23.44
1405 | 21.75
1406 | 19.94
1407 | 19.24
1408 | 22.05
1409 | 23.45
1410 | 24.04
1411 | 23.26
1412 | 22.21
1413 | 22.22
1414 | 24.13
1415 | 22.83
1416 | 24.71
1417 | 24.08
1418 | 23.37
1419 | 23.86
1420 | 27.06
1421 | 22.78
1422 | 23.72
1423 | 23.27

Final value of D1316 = 0.27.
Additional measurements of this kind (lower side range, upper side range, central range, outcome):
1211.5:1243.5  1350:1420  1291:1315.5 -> 0.35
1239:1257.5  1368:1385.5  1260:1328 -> 0.16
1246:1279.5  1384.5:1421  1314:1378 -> 0.10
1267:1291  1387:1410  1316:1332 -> 0.16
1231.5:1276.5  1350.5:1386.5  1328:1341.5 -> 0.02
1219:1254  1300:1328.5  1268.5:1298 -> -0.12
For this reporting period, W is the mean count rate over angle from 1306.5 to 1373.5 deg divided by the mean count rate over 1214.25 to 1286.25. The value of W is 0.81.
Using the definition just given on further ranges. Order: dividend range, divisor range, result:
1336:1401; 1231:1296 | 0.84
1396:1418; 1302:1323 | 1.27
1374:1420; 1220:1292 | 0.83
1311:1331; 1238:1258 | 0.74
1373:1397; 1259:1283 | 0.80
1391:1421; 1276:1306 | 1.03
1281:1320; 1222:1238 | 0.73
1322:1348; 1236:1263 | 0.84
